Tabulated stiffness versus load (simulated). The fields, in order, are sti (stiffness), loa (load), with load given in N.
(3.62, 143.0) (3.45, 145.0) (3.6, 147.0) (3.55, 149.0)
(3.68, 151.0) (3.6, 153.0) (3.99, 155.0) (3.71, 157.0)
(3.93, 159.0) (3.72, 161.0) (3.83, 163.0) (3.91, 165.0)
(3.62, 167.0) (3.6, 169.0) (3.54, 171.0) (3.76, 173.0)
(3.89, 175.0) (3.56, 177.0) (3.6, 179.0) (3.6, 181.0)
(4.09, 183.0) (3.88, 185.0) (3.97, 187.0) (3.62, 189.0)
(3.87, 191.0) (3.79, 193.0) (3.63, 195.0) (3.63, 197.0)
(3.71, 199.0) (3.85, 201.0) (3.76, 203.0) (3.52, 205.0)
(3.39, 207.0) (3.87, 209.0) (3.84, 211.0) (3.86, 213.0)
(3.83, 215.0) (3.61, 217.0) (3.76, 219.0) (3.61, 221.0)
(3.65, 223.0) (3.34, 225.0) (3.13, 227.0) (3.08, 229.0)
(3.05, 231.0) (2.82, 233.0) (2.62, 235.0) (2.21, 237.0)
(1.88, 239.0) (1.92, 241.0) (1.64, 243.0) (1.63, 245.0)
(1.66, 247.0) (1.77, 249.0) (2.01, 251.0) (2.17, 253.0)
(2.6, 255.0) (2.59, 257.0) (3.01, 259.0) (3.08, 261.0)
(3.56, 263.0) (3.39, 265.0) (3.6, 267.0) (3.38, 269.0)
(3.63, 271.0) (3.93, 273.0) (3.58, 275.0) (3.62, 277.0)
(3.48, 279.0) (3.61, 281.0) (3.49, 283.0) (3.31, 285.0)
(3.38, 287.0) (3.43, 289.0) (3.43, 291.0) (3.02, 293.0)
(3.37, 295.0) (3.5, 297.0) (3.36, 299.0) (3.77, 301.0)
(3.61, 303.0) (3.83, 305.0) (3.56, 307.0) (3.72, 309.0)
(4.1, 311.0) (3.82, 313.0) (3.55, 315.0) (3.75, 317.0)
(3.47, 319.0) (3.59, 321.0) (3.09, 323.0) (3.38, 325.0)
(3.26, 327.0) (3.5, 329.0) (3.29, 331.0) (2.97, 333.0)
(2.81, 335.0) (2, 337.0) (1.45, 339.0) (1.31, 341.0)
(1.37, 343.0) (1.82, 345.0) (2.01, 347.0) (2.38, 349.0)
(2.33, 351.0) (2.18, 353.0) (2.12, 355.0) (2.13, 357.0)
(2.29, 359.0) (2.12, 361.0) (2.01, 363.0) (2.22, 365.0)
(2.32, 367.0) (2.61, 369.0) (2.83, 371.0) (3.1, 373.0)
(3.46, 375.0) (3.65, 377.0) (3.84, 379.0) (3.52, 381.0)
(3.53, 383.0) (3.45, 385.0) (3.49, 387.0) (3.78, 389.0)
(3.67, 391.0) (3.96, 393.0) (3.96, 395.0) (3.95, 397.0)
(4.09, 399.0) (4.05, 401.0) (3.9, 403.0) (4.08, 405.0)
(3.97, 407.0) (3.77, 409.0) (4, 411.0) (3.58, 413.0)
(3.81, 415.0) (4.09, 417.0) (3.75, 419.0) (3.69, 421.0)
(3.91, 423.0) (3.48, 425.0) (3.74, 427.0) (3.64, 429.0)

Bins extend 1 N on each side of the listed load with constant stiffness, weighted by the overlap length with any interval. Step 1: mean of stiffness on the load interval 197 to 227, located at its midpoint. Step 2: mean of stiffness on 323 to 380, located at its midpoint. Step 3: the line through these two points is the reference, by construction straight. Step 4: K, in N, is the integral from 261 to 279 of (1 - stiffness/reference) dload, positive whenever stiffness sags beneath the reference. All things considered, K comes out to -2.02 N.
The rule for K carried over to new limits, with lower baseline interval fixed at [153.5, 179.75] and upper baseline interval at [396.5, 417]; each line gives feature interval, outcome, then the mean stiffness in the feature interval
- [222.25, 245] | 7.1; 2.61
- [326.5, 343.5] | 6.3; 2.45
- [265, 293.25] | 2.4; 3.5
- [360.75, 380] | 5.2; 2.84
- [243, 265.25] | 8.1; 2.43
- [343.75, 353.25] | 4.3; 2.12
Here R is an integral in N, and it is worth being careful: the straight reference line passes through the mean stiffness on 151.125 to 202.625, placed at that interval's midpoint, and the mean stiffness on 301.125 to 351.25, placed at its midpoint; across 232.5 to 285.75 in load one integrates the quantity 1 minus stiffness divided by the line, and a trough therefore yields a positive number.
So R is 7.9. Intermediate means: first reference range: 3.75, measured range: 2.82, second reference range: 2.98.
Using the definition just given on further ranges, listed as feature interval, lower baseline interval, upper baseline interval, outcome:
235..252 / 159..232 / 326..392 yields 7.5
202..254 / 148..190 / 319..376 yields 7.0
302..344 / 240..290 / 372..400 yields 2.0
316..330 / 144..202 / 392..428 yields 1.4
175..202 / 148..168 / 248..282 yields -1.4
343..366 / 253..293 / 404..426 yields 9.6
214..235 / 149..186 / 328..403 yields 0.9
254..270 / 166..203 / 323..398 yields 0.8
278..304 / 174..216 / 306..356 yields -2.9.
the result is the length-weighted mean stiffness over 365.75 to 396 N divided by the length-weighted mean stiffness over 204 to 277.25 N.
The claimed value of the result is 1.13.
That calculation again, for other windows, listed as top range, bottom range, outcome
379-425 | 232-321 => 1.22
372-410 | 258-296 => 1.09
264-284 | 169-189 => 0.95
